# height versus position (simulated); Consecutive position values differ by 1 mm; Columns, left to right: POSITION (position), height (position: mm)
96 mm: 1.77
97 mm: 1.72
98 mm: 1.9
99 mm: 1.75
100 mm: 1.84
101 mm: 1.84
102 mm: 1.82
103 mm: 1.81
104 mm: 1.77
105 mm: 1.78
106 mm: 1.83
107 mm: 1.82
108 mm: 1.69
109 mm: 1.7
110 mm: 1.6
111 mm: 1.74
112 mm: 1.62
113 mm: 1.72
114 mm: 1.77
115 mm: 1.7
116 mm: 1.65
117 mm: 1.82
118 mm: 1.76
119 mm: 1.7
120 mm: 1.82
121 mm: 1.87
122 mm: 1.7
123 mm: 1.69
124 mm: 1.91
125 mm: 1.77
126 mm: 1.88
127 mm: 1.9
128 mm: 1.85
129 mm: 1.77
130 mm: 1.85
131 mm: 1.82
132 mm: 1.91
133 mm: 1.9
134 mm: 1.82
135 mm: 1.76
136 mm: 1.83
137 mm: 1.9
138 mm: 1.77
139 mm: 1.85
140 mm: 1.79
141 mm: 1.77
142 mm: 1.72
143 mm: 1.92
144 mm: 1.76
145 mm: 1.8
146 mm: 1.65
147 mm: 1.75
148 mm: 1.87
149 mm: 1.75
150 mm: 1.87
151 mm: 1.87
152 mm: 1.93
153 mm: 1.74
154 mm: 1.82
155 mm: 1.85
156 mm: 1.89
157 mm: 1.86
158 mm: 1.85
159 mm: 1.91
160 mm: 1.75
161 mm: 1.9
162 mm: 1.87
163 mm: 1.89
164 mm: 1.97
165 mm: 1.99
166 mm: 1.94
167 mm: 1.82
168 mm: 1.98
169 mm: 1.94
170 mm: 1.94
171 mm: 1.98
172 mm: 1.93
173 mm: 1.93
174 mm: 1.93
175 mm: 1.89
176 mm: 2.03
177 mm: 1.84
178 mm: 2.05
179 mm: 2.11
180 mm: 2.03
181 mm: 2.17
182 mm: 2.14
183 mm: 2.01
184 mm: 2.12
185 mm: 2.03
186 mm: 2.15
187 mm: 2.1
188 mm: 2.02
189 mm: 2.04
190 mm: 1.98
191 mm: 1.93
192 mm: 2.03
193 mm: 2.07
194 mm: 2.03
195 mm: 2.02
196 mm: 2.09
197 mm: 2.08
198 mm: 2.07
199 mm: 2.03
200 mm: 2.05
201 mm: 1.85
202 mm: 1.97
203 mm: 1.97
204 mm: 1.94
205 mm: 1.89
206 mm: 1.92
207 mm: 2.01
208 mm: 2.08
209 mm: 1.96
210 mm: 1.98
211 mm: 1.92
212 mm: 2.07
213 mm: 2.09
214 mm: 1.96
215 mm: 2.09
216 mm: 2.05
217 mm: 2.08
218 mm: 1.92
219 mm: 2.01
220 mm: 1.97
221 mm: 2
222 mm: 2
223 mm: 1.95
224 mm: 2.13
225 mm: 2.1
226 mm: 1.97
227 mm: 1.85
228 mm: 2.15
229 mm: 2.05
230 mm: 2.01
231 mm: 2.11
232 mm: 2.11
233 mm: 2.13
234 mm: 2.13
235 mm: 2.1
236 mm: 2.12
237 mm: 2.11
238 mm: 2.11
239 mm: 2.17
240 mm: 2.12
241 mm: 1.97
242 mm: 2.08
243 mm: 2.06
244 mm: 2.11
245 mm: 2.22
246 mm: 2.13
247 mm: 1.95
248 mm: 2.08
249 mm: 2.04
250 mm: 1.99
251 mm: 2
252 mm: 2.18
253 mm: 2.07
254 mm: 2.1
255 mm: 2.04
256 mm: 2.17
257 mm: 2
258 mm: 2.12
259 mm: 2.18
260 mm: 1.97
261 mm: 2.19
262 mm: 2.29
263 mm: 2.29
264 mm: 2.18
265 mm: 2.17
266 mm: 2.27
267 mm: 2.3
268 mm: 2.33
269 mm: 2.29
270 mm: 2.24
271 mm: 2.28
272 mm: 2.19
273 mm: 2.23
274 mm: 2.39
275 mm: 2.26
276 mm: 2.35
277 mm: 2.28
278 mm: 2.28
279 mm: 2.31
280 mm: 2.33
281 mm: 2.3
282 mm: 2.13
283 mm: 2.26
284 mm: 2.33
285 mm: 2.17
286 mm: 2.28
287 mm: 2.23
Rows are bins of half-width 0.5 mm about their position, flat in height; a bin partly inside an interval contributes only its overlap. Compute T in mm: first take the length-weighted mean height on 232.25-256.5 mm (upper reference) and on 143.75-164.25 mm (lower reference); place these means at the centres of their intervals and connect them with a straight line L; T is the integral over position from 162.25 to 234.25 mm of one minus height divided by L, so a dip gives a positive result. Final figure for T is -1.86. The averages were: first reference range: 1.83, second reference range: 2.09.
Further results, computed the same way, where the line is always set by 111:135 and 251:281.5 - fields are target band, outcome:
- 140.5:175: 0.55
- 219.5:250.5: 0.84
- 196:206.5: 0.21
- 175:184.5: -0.43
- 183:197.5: -0.43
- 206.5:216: 0.15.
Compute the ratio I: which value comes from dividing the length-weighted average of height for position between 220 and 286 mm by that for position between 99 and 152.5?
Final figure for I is 1.20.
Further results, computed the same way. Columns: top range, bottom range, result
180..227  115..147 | 1.12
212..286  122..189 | 1.13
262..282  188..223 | 1.13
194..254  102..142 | 1.14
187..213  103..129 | 1.14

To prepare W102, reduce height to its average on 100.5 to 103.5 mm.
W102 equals 1.82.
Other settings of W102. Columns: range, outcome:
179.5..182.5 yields 2.11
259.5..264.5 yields 2.18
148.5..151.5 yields 1.83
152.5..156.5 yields 1.82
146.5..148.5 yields 1.81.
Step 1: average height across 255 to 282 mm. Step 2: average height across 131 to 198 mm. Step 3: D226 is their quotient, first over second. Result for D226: 1.16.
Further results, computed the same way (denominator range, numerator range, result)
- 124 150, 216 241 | 1.13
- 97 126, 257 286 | 1.27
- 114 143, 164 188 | 1.11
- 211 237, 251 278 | 1.08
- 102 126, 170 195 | 1.15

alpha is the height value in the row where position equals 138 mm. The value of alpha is 1.77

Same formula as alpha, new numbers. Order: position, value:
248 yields 2.08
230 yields 2.01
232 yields 2.11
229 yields 2.05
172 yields 1.93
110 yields 1.6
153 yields 1.74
